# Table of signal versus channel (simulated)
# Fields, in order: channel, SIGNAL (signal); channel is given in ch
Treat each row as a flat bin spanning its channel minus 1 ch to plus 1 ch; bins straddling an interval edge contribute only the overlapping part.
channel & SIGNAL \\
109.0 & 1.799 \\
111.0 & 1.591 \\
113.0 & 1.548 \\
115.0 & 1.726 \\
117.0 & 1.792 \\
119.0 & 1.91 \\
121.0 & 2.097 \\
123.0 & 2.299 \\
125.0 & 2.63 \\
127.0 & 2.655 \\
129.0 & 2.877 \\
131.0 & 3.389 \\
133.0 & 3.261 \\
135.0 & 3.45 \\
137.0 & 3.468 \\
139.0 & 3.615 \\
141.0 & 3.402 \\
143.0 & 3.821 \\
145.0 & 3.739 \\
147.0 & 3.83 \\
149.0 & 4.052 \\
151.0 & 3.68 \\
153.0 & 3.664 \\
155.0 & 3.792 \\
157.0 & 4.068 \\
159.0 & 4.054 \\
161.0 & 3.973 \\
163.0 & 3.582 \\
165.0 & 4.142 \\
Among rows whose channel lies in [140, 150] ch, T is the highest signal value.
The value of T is 4.052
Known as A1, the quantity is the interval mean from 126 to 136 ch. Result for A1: 3.13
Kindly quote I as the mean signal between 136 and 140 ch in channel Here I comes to 3.54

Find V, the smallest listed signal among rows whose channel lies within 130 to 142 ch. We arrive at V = 3.261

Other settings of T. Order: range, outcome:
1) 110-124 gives 2.299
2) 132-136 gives 3.45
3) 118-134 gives 3.389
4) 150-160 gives 4.068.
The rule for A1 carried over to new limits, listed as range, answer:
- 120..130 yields 2.51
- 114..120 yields 1.81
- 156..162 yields 4.03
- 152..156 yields 3.73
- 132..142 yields 3.44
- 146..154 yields 3.81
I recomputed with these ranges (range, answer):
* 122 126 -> 2.46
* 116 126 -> 2.15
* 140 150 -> 3.77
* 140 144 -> 3.61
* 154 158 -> 3.93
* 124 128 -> 2.64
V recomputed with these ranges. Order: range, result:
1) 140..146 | 3.402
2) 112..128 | 1.548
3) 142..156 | 3.664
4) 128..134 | 2.877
